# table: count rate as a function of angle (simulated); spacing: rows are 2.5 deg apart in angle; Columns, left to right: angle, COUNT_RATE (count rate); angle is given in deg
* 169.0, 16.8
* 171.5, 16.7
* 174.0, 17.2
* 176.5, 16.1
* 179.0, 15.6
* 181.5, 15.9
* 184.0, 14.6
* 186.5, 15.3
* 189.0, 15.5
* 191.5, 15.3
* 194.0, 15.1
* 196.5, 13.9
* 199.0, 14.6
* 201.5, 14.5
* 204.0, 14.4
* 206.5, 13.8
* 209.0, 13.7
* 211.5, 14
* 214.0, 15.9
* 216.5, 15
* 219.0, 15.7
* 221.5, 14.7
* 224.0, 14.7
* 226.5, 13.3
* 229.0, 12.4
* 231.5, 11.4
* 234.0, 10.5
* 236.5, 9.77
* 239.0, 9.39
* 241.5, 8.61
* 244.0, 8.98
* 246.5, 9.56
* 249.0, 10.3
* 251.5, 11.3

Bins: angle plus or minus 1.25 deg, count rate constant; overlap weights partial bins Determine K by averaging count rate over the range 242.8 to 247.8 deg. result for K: 9.28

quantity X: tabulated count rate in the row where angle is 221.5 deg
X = 14.7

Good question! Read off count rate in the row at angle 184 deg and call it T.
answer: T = 14.6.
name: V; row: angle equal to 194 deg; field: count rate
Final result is 15.1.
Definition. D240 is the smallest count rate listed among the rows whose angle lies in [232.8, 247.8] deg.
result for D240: 8.61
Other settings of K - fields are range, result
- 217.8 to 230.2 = 14.2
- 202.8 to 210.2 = 14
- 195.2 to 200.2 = 14.3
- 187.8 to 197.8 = 14.9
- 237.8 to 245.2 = 8.99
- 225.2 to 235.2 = 11.9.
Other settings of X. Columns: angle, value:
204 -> 14.4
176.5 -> 16.1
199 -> 14.6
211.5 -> 14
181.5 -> 15.9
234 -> 10.5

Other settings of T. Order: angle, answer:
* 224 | 14.7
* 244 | 8.98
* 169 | 16.8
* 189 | 15.5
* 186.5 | 15.3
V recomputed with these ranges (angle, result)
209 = 13.7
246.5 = 9.56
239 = 9.39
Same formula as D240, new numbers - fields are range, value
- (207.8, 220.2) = 13.7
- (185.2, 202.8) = 13.9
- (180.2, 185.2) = 14.6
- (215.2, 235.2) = 10.5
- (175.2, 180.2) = 15.6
